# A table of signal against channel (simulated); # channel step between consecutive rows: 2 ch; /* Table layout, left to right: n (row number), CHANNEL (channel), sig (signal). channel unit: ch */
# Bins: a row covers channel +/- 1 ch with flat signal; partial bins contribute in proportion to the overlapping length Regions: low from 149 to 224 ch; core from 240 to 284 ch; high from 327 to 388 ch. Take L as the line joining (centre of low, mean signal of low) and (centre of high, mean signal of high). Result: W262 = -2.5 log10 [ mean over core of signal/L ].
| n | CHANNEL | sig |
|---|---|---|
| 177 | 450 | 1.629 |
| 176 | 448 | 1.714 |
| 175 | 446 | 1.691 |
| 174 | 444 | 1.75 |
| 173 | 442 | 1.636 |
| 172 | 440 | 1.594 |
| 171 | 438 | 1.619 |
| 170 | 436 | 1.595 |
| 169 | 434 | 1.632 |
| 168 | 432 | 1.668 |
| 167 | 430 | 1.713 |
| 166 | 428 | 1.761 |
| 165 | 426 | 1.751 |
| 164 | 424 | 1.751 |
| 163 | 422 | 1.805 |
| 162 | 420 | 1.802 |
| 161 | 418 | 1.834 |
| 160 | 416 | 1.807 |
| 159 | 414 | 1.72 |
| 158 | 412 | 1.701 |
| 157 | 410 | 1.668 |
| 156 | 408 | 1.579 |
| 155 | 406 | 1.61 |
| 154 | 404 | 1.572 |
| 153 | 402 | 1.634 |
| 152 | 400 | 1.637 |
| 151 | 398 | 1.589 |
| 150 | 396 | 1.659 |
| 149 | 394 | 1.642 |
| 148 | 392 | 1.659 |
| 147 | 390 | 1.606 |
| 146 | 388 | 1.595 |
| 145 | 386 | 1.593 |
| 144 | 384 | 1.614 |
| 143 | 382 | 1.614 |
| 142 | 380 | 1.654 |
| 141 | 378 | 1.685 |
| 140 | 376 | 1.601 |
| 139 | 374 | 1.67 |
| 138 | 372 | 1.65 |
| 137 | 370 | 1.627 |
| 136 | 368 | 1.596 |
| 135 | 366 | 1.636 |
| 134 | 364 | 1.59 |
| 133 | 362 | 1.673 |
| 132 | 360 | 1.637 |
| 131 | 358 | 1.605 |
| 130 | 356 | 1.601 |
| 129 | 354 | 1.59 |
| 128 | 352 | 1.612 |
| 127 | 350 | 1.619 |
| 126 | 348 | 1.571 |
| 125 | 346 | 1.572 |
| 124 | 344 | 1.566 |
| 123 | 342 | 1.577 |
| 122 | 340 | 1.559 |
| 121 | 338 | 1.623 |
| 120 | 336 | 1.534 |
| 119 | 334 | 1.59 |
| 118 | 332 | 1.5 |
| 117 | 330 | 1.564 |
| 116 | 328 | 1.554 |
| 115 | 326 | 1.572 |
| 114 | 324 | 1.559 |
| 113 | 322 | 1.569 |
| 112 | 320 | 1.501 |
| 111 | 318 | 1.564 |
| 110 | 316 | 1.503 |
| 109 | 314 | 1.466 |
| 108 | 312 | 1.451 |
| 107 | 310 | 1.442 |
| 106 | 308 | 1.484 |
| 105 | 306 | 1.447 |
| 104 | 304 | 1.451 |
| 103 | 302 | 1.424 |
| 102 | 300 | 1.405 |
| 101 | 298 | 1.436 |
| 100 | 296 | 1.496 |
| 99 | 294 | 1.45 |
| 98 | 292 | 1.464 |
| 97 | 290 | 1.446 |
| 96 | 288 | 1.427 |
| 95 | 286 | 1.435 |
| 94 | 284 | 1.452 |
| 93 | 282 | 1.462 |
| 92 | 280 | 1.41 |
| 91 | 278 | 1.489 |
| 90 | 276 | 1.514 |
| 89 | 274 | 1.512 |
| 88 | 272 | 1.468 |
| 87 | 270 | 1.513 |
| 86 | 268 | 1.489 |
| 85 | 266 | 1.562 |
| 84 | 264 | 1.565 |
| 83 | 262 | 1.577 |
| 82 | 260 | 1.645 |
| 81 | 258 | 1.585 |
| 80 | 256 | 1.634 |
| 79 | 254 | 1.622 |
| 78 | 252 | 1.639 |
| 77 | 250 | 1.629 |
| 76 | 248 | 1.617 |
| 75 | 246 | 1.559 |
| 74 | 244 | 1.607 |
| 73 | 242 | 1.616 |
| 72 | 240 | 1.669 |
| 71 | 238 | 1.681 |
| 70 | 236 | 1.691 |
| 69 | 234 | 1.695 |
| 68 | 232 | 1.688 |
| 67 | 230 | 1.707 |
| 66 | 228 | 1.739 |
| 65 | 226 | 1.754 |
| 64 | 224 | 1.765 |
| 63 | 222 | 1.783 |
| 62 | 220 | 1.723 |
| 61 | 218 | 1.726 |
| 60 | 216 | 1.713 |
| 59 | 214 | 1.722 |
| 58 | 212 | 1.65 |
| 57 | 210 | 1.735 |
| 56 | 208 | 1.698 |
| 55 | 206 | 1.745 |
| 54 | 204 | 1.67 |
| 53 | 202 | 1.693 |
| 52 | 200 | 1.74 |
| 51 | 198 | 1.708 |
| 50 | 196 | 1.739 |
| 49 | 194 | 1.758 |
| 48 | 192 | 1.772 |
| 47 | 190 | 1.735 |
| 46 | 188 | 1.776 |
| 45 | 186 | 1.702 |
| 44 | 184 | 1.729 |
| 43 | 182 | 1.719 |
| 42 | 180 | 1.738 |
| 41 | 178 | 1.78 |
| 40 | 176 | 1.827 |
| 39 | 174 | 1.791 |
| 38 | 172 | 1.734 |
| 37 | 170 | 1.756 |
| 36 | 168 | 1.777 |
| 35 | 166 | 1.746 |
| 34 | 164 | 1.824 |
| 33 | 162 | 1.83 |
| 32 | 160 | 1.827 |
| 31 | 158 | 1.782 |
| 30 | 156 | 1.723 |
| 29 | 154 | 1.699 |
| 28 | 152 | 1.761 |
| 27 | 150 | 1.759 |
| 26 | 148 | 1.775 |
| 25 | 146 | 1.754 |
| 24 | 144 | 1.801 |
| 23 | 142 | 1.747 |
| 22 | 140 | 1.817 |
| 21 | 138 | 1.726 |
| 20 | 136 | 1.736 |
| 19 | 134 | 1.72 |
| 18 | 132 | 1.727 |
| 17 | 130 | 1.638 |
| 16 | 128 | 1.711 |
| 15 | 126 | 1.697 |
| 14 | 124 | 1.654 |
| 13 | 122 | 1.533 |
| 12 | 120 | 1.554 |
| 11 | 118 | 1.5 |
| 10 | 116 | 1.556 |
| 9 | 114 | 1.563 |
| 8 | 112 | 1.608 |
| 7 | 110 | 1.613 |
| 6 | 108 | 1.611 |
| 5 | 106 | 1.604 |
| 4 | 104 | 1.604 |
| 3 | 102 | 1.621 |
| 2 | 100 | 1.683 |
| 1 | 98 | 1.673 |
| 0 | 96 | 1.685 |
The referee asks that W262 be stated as 0.08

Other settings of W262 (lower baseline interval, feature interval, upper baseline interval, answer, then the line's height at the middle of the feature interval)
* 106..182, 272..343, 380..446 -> 0.13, 1.69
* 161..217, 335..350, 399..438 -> 0.09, 1.71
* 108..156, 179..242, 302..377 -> -0.05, 1.64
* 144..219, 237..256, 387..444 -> 0.06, 1.73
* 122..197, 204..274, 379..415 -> 0.04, 1.71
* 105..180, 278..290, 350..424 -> 0.16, 1.68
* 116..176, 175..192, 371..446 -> -0.02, 1.72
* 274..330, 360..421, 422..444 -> -0.02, 1.62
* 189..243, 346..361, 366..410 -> 0.03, 1.64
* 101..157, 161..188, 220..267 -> -0.06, 1.67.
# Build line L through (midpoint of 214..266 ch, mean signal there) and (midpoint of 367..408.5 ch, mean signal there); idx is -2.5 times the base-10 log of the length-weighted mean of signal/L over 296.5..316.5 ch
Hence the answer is 0.14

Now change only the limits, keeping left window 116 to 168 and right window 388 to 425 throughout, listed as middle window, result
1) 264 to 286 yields 0.14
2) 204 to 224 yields -0.01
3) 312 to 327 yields 0.11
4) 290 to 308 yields 0.17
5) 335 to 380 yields 0.05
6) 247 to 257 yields 0.05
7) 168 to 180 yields -0.04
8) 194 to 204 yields 0.00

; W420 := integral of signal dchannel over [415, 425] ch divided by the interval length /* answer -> 1.8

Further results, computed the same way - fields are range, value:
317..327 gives 1.55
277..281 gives 1.45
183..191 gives 1.74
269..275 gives 1.5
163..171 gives 1.78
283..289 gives 1.44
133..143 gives 1.75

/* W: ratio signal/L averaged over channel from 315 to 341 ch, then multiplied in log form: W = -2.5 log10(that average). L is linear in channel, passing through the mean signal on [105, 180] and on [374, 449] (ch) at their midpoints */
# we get 0.09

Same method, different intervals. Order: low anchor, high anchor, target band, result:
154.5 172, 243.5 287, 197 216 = -0.02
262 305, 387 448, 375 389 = 0.00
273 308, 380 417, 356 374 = -0.03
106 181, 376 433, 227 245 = 0.01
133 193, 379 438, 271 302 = 0.18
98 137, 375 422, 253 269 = 0.04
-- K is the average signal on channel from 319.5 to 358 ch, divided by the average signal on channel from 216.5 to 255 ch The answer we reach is 0.9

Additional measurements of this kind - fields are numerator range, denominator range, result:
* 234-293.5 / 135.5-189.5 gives 0.88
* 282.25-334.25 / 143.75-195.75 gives 0.84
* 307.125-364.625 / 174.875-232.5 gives 0.90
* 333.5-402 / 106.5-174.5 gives 0.95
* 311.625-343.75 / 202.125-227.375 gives 0.90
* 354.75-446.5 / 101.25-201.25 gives 0.97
